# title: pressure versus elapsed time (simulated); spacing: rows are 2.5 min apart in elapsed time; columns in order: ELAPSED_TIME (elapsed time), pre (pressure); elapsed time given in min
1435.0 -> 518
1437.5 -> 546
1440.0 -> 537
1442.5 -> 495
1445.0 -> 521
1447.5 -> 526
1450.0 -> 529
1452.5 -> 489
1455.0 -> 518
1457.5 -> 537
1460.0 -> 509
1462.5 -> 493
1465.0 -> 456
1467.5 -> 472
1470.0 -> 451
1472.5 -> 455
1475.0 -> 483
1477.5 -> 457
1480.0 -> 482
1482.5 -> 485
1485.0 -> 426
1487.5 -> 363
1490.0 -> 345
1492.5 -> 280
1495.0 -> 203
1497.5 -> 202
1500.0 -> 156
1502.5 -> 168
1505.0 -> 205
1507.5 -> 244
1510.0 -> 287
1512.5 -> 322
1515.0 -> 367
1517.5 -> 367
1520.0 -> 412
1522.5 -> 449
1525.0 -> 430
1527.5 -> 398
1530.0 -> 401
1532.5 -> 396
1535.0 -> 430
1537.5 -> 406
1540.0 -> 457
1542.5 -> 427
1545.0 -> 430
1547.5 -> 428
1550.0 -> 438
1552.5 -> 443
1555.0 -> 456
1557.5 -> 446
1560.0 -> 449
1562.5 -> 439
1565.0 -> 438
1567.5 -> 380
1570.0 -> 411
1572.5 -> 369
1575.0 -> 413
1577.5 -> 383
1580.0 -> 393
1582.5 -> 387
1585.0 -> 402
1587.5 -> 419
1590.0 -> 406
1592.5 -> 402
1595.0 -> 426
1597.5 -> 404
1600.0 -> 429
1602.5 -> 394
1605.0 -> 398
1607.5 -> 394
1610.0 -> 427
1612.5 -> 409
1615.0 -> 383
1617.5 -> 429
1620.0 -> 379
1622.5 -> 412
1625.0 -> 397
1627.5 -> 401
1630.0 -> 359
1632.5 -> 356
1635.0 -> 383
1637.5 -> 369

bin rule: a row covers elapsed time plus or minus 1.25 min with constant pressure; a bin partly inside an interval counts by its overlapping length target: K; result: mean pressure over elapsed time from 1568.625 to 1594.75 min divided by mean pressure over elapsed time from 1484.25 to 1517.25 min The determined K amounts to 1.45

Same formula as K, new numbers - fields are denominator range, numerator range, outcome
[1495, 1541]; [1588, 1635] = 1.20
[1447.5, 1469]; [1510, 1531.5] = 0.77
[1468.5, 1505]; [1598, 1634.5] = 1.14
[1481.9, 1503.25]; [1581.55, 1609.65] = 1.41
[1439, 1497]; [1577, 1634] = 0.88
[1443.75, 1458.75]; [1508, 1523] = 0.69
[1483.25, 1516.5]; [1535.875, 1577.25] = 1.53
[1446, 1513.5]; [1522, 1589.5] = 1.07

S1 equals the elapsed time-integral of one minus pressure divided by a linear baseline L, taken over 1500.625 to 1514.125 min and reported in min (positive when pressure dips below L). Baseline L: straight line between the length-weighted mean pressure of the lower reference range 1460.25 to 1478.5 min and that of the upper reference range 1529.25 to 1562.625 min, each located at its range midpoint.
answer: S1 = 6.17 min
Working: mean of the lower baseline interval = 469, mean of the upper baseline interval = 432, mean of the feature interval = 244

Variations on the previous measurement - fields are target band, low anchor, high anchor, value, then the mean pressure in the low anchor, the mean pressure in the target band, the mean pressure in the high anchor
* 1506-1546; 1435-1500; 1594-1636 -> 3.7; 446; 388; 399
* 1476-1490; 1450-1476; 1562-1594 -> 1.2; 488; 435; 403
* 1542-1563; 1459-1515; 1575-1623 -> -2.9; 361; 440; 404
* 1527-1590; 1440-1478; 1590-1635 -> 2.3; 495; 418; 400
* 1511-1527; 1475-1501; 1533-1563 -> 0.2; 349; 390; 436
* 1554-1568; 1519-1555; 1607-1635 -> -0.7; 426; 437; 395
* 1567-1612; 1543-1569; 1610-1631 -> 1.4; 434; 403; 398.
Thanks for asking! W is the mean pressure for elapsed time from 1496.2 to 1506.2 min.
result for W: 183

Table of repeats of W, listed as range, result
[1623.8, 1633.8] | 378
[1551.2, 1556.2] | 449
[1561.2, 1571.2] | 417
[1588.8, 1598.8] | 410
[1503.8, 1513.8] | 265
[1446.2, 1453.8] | 515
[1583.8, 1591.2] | 409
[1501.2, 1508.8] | 206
